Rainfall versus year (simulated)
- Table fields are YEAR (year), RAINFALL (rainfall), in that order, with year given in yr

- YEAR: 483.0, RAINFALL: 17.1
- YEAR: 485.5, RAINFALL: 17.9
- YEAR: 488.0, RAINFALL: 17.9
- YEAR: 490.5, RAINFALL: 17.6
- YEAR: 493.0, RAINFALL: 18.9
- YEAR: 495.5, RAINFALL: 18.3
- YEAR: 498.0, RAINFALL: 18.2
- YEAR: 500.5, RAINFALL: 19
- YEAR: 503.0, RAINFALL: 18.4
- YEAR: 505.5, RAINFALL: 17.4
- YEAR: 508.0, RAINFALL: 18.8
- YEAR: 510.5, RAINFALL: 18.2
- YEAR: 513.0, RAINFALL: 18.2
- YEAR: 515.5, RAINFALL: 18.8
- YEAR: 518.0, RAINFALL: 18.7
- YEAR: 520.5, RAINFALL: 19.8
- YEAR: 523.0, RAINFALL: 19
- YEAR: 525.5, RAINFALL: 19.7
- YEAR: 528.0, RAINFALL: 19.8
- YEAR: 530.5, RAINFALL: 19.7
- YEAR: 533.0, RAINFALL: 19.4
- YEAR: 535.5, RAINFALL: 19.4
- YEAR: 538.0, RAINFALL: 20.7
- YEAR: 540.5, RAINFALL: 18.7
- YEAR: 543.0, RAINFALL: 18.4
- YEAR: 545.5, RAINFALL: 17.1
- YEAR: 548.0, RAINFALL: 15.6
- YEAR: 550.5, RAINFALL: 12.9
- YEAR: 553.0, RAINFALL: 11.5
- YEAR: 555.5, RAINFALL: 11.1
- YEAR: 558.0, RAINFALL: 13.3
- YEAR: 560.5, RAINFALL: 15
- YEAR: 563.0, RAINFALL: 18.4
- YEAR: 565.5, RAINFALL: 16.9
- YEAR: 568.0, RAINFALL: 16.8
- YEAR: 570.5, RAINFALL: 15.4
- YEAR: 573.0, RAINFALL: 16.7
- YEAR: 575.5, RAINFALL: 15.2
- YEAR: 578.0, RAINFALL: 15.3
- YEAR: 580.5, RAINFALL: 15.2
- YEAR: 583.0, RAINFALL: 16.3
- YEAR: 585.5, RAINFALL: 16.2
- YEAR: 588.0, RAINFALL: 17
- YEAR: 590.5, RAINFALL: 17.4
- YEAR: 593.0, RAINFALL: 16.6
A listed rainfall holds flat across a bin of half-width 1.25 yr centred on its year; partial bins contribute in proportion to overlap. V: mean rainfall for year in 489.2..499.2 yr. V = 18.2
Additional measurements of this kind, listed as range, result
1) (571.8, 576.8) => 15.9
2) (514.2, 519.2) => 18.7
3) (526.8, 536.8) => 19.6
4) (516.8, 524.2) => 19.2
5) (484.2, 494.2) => 18.1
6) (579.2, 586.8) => 15.9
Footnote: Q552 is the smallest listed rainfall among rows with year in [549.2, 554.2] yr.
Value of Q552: 11.5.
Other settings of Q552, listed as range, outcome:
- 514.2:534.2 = 18.7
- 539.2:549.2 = 15.6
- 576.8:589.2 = 15.2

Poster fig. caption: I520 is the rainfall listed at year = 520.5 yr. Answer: 19.8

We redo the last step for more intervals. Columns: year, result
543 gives 18.4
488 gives 17.9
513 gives 18.2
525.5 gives 19.7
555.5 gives 11.1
